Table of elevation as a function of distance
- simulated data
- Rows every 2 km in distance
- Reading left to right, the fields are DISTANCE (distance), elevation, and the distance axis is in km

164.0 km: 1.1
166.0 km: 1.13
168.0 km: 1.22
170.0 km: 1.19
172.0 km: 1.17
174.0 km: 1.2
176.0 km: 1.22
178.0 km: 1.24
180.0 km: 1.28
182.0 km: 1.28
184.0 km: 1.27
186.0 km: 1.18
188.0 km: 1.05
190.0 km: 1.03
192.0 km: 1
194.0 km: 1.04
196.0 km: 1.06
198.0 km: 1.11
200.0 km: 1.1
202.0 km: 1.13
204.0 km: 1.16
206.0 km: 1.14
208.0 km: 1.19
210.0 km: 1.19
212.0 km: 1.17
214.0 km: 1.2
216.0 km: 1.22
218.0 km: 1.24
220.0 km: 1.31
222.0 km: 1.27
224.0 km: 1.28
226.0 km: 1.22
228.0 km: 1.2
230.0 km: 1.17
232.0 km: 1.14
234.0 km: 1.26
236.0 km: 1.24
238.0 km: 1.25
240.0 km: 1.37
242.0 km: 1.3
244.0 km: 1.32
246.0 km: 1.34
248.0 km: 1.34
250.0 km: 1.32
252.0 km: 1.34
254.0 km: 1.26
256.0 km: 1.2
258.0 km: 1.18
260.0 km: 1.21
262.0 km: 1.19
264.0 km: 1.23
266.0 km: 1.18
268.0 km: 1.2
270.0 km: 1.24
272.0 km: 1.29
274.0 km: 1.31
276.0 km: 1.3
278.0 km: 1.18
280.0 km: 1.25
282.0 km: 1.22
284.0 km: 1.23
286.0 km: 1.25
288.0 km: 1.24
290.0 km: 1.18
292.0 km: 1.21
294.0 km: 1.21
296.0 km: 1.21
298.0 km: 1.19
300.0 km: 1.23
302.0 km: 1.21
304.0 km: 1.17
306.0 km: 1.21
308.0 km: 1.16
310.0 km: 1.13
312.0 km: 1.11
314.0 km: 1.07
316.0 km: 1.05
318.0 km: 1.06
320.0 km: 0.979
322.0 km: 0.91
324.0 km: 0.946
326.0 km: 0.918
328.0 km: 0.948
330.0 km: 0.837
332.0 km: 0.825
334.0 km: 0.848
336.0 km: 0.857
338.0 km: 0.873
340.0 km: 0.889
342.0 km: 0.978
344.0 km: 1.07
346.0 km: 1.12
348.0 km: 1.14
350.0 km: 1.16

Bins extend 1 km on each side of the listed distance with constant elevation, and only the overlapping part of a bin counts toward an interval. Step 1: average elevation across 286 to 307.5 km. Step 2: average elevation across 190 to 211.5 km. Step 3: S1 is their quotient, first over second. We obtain 1.09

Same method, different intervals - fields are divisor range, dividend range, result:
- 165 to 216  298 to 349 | 0.88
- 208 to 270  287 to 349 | 0.85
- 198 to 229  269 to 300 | 1.03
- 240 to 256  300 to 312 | 0.89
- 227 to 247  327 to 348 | 0.74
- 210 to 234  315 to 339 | 0.75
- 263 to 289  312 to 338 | 0.76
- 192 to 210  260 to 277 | 1.11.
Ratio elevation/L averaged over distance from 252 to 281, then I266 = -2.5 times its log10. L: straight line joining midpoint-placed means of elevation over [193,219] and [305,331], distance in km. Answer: -0.142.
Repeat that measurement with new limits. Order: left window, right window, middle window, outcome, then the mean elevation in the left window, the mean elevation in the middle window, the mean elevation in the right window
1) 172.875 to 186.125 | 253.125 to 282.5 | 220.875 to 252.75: -0.03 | 1.24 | 1.27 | 1.23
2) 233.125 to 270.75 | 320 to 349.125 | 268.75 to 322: -0.08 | 1.26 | 1.18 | 0.942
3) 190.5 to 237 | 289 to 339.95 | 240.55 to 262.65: -0.13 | 1.17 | 1.28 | 1.05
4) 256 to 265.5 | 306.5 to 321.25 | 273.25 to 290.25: -0.08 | 1.2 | 1.24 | 1.08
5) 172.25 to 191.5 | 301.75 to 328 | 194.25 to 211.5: 0.03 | 1.19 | 1.13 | 1.06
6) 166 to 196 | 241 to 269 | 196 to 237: 0.01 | 1.16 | 1.19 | 1.26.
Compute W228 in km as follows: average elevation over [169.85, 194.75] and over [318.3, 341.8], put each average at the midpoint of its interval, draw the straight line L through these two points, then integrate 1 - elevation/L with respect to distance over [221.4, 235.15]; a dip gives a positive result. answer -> -1.7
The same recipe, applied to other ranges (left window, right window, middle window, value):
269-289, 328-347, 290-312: -1.2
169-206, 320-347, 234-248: -3.1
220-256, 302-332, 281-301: -1.9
